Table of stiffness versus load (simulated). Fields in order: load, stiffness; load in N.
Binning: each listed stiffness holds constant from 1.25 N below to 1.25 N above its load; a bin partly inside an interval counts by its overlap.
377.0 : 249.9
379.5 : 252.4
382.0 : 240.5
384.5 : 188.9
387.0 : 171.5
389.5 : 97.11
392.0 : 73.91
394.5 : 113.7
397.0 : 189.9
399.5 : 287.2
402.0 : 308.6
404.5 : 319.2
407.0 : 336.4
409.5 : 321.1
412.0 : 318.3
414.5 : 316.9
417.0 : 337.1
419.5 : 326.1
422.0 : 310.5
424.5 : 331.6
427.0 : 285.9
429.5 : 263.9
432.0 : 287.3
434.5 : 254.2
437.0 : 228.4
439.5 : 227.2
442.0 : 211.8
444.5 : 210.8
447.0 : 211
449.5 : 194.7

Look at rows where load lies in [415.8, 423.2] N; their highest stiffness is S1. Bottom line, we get 337.1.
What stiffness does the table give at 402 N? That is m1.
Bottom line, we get 308.6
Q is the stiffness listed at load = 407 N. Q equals 336.4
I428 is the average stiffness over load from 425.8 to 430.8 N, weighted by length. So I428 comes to 275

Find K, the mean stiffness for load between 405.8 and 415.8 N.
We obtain 323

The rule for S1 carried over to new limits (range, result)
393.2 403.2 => 308.6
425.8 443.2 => 287.3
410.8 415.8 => 318.3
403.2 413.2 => 336.4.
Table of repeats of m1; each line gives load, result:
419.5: 326.1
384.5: 188.9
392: 73.91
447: 211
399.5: 287.2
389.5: 97.11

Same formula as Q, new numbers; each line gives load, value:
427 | 285.9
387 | 171.5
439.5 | 227.2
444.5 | 210.8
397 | 189.9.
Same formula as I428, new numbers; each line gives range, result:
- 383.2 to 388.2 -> 181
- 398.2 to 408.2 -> 312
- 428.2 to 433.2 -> 276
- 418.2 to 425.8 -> 323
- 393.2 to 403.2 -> 224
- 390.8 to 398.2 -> 126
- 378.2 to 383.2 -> 247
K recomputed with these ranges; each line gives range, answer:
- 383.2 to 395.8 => 130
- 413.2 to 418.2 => 327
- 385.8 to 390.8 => 133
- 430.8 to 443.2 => 242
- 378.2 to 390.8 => 190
